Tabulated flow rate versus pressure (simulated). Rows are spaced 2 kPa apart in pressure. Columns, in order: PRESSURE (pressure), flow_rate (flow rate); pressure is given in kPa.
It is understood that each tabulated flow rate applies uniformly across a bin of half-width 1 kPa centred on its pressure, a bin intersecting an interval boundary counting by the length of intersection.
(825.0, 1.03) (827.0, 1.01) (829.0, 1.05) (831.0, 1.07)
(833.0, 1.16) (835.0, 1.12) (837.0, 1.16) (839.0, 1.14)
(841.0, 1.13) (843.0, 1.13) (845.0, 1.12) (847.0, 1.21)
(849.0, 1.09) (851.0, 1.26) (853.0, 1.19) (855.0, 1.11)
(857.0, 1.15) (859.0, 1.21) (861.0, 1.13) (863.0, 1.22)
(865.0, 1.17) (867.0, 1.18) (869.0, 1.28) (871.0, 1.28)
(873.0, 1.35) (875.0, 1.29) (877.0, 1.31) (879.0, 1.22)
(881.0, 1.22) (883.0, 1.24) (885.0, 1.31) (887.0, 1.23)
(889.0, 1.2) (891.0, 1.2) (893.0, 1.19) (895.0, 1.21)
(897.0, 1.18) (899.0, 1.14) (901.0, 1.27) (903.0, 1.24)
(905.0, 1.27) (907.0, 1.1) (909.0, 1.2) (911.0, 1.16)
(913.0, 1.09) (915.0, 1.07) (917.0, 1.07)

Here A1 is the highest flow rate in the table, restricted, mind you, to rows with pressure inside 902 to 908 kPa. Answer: 1.27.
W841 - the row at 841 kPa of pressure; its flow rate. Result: 1.13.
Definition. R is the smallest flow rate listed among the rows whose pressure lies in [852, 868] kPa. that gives 1.11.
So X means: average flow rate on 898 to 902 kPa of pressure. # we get 1.21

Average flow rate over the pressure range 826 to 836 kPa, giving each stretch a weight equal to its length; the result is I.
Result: 1.08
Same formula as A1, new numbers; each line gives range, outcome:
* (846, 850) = 1.21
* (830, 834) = 1.16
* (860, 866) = 1.22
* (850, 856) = 1.26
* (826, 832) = 1.07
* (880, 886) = 1.31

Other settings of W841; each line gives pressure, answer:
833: 1.16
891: 1.2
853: 1.19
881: 1.22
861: 1.13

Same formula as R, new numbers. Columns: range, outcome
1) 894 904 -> 1.14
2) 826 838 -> 1.01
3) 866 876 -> 1.18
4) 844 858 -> 1.09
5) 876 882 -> 1.22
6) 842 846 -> 1.12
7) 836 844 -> 1.13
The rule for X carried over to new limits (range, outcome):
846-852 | 1.19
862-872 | 1.23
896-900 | 1.16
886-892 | 1.21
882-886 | 1.27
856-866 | 1.18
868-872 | 1.28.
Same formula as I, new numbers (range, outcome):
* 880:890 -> 1.24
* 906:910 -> 1.15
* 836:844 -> 1.14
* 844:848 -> 1.17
